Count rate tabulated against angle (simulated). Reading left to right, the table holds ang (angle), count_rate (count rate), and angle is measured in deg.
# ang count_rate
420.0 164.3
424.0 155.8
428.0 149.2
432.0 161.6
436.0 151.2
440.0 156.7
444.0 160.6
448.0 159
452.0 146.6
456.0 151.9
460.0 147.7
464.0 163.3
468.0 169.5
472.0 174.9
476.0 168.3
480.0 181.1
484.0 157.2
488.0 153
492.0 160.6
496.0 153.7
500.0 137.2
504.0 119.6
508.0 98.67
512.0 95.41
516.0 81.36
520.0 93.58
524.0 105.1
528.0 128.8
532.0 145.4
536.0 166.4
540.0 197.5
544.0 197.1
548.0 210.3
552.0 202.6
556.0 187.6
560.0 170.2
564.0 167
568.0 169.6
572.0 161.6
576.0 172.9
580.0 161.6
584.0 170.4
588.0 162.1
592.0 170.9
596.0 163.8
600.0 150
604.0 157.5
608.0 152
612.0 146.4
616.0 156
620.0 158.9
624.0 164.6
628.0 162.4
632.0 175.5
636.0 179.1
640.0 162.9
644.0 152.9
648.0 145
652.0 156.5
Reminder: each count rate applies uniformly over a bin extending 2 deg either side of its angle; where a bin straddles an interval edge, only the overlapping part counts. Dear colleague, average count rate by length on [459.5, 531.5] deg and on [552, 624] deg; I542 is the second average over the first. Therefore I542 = 1.2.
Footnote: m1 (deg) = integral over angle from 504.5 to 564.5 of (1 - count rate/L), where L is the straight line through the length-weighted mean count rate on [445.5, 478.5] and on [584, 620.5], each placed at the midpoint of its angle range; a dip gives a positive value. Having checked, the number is 3.99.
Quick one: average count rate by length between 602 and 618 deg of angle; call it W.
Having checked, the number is 153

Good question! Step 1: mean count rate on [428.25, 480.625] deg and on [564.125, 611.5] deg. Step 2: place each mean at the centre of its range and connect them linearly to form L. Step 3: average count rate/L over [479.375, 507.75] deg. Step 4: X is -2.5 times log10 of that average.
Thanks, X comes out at 0.10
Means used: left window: 160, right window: 163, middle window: 147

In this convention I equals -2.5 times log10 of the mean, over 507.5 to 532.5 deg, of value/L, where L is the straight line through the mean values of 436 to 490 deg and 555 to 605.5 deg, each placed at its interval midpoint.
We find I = 0.478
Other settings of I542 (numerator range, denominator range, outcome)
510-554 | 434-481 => 0.92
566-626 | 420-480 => 1.01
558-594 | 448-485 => 1.03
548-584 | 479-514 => 1.27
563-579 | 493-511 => 1.31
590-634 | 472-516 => 1.13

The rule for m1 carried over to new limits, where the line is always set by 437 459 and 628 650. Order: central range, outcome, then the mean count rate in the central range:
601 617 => 0.90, 153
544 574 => -4.32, 182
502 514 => 4.01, 105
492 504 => 1.00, 144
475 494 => -0.94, 164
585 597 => -0.39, 166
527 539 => 0.43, 153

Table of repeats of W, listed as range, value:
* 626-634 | 169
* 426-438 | 154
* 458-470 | 160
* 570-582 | 165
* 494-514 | 121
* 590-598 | 167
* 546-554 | 206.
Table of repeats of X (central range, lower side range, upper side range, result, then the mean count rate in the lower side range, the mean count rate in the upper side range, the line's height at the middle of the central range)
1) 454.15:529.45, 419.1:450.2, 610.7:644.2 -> 0.14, 157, 163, 159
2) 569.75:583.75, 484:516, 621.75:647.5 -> -0.11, 130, 165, 150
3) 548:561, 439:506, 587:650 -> -0.21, 157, 160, 158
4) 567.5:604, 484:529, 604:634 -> -0.11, 122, 159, 148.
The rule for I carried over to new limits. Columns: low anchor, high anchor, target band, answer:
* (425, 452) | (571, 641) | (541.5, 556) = -0.245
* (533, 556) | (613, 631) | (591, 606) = 0.068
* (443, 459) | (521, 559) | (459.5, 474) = -0.061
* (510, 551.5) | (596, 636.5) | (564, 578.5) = -0.110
